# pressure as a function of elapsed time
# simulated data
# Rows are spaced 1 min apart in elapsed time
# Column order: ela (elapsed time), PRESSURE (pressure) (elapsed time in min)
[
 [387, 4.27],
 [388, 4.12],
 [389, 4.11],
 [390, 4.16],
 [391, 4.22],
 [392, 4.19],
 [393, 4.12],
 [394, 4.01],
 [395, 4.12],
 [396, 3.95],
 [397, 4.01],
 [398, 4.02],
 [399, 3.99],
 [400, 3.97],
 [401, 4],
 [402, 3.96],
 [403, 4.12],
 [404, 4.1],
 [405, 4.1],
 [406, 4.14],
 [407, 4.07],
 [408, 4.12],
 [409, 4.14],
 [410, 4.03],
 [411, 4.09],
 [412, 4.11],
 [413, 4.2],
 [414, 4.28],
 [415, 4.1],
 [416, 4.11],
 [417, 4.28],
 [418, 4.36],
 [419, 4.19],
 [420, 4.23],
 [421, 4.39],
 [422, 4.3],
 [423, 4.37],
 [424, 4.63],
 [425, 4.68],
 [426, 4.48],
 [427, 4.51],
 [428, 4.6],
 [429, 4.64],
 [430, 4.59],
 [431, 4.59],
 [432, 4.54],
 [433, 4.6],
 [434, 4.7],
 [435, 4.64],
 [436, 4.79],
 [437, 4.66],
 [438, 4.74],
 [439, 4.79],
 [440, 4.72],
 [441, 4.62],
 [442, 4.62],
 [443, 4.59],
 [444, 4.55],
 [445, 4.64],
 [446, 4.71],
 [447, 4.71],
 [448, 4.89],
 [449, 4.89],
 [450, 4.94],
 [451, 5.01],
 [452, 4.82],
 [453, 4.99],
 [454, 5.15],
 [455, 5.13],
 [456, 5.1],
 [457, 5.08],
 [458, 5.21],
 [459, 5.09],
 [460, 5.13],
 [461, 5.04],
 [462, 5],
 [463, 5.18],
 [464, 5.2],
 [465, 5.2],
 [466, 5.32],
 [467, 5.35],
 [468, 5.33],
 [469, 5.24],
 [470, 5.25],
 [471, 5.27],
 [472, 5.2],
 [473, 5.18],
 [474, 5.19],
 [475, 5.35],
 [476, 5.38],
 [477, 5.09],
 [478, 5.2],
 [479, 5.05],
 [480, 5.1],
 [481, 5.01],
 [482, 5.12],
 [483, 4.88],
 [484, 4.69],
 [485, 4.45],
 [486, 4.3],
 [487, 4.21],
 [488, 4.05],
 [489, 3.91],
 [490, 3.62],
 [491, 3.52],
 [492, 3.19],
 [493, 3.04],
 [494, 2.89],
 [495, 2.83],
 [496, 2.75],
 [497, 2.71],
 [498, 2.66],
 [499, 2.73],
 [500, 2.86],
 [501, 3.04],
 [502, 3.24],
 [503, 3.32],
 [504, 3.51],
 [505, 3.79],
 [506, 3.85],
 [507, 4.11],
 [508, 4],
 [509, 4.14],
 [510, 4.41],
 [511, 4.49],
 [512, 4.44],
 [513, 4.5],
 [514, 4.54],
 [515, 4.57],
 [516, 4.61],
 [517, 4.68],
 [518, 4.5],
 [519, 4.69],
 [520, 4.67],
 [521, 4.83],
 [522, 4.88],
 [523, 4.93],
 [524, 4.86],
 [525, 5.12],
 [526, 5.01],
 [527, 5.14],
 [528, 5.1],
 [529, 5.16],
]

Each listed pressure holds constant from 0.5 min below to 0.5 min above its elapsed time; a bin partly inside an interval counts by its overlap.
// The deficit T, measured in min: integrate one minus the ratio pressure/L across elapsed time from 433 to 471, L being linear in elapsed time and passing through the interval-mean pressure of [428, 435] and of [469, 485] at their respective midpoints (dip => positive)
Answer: -0.8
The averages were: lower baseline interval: 4.61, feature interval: 4.95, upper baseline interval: 5.11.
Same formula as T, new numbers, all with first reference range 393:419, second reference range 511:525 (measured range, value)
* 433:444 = -1.1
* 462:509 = 2.3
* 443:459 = -2.2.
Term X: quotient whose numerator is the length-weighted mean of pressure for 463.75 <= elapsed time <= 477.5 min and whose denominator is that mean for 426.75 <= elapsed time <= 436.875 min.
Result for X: 1.14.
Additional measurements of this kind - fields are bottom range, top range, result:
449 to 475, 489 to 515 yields 0.69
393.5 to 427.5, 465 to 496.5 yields 1.09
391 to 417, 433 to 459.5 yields 1.18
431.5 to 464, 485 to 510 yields 0.71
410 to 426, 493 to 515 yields 0.83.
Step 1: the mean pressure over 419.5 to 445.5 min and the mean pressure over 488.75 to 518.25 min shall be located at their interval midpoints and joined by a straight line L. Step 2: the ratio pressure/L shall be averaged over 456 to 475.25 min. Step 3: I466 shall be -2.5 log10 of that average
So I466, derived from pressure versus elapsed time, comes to -0.24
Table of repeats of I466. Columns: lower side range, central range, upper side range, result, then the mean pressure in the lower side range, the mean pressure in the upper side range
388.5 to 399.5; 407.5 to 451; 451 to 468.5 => 0.034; 4.08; 5.13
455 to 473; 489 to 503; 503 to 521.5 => 0.450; 5.19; 4.32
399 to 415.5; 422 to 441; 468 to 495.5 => -0.093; 4.09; 4.54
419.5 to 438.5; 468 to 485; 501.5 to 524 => -0.159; 4.56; 4.32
